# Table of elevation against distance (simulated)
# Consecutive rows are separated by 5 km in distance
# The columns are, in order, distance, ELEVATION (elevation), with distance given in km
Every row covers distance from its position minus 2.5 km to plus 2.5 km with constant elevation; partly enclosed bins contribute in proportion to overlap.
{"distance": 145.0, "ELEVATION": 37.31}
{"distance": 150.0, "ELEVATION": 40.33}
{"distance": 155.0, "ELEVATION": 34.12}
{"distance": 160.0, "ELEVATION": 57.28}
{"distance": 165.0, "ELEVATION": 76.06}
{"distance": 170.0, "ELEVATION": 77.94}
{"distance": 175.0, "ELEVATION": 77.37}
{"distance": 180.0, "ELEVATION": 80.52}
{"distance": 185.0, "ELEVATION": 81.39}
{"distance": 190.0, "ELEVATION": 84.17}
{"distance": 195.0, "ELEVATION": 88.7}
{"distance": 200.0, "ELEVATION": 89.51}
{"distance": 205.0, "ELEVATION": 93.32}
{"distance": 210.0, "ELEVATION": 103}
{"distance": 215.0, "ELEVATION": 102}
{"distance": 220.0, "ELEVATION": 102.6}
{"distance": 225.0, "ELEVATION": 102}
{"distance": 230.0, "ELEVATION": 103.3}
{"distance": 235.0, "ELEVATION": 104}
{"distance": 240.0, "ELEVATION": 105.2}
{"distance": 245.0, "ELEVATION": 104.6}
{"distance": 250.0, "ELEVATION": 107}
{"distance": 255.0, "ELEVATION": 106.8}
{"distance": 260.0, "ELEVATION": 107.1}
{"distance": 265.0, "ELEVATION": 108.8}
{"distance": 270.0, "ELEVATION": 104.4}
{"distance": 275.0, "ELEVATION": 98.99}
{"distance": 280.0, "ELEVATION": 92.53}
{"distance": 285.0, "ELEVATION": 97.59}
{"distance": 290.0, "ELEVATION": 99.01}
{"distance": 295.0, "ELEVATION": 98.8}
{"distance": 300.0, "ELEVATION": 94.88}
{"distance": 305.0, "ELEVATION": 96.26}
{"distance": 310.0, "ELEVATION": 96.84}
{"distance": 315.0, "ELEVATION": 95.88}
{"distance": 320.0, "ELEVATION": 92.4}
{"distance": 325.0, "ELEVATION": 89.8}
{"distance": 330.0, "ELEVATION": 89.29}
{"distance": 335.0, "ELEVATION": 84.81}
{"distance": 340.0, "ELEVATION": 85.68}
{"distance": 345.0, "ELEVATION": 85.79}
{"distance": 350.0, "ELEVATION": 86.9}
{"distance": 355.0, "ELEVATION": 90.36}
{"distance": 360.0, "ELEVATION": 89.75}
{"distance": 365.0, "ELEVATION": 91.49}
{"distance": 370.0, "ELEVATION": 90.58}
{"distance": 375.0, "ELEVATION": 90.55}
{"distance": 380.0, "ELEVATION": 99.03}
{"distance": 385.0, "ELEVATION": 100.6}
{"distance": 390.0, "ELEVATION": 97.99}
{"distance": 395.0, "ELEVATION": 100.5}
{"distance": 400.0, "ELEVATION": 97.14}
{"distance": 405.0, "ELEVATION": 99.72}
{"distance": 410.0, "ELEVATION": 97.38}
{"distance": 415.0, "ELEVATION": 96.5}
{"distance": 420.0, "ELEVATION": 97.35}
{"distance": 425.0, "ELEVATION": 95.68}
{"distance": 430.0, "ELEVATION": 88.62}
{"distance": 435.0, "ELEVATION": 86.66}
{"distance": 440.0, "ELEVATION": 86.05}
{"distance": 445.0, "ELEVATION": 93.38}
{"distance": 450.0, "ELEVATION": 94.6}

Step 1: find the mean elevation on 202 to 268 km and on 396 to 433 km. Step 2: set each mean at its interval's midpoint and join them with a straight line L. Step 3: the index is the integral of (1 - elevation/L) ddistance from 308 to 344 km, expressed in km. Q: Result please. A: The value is 3.4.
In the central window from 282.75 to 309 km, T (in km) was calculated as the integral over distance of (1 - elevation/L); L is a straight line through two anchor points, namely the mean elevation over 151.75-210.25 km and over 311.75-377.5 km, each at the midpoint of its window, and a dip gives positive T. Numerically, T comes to -3.49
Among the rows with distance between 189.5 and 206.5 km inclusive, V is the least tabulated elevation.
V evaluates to 84.17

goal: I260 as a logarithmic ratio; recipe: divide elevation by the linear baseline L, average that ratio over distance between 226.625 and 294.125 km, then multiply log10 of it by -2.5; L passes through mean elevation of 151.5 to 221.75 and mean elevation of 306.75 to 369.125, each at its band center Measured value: -0.20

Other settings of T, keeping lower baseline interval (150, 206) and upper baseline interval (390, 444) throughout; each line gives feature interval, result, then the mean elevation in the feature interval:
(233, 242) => -2.86 km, 105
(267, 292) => -4.74 km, 98.7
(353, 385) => -0.72 km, 92.7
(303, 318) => -1.85 km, 96.2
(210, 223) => -4.16 km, 102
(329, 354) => 0.48 km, 86.6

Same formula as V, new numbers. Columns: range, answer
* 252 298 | 92.53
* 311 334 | 89.29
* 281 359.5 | 84.81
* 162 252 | 76.06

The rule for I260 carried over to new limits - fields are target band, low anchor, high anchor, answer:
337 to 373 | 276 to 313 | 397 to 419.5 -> 0.101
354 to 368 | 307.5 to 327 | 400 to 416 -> 0.061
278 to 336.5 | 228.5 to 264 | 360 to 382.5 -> 0.057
